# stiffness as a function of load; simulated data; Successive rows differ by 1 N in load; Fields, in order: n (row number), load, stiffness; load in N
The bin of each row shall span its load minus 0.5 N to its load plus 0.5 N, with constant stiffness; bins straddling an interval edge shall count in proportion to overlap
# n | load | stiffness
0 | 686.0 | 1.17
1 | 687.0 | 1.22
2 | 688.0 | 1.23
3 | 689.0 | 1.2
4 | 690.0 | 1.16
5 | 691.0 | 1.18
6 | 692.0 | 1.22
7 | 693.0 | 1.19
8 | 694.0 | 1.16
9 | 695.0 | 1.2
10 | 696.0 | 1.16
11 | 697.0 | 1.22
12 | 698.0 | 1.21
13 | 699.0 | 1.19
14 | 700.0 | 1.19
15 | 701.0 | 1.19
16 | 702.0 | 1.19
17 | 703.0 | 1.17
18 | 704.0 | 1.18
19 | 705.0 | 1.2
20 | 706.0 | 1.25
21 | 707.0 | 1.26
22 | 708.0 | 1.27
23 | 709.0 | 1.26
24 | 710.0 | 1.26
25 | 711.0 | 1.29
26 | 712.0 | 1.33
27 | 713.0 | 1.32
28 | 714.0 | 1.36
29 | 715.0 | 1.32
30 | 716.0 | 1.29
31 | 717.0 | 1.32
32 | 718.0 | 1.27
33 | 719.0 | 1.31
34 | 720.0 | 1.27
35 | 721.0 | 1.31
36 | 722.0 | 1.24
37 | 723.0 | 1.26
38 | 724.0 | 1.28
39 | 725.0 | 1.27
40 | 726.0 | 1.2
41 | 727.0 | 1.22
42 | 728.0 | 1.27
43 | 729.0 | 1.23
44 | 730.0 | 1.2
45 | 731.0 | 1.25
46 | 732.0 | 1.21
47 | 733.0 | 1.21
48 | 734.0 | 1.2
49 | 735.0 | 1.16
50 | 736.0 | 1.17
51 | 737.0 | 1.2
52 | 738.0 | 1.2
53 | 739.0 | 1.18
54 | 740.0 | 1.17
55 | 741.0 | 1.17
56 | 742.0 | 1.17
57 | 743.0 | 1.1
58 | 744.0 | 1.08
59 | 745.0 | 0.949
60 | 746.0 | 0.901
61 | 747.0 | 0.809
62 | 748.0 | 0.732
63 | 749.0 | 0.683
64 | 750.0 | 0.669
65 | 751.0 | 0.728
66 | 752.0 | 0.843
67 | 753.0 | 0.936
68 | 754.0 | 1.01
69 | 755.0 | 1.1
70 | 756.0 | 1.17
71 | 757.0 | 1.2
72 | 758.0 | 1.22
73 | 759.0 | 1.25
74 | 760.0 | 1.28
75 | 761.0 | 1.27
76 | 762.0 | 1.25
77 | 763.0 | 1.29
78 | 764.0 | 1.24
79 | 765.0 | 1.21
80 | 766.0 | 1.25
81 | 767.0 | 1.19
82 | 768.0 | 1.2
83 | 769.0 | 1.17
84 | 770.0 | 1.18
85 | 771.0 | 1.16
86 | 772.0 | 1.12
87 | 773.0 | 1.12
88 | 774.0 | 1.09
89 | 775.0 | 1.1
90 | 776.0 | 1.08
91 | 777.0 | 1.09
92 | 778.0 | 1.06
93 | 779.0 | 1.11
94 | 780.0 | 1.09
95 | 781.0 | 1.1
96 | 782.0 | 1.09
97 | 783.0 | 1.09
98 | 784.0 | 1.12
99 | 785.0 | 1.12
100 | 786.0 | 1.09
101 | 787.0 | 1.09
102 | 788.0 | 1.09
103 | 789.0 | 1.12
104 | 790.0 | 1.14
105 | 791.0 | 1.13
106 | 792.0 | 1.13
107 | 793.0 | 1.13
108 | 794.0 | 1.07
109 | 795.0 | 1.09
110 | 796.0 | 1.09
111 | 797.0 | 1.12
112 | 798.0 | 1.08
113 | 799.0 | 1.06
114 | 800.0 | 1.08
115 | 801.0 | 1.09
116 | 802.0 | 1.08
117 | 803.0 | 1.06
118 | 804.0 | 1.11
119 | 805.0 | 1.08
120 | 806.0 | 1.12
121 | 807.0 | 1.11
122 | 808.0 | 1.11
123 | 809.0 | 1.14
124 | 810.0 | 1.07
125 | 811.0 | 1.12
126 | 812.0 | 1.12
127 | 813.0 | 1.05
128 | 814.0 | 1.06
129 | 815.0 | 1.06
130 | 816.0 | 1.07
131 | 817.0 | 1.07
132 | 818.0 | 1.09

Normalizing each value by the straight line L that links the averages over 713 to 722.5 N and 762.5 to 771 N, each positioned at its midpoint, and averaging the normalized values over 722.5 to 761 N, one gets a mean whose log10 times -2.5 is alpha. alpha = 0.14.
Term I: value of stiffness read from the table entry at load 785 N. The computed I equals 1.12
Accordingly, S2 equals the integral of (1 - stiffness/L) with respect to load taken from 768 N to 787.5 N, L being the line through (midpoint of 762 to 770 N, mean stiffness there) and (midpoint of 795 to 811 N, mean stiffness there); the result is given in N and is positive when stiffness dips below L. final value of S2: 1.14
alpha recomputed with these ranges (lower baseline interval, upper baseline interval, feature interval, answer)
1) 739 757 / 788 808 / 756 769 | -0.221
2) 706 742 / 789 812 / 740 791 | 0.076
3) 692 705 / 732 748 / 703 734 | -0.103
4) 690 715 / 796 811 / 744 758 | 0.254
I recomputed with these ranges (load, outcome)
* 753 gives 0.936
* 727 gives 1.22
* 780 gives 1.09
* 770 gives 1.18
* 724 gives 1.28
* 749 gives 0.683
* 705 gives 1.2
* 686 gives 1.17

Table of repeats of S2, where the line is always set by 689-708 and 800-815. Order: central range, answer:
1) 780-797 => 0.1 N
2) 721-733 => -0.7 N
